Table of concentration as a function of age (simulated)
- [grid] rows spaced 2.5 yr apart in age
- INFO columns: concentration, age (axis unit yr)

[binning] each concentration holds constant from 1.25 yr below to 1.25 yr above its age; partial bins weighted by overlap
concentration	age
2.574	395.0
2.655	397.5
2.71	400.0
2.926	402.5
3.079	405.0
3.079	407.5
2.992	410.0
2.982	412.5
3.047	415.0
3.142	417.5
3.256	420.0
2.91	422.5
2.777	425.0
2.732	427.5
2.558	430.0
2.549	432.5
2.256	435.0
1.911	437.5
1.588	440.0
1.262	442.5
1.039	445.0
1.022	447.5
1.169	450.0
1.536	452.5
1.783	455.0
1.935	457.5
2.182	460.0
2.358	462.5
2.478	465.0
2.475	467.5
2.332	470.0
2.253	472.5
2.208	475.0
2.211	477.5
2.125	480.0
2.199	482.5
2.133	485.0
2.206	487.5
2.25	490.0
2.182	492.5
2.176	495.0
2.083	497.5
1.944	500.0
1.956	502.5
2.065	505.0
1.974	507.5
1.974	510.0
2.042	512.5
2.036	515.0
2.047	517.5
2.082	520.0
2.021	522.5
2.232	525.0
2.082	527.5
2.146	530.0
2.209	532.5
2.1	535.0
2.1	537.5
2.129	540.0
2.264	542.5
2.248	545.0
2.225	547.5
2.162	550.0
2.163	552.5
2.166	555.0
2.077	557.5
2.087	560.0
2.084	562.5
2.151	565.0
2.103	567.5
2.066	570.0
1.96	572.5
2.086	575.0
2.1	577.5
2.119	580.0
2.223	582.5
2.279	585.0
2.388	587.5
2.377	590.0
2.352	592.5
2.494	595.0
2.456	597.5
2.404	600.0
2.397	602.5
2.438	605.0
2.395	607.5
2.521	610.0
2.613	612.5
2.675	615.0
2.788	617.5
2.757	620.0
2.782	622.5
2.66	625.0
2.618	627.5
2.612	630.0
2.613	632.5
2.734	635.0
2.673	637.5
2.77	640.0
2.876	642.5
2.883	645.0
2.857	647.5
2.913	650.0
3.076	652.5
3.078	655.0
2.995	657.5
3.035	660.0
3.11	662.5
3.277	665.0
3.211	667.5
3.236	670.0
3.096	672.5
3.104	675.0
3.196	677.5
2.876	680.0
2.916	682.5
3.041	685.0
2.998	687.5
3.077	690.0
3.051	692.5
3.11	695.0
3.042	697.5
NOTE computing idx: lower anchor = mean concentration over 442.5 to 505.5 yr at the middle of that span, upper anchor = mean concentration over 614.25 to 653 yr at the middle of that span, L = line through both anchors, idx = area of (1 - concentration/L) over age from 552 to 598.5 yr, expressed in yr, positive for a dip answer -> 5.4 yr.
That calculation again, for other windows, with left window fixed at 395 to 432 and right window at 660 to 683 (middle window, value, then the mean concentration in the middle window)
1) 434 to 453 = 9.5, 1.46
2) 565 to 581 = 5.0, 2.08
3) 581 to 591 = 2.4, 2.31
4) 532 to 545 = 3.6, 2.17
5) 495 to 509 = 4.5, 2.02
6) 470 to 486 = 4.1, 2.2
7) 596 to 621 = 4.3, 2.54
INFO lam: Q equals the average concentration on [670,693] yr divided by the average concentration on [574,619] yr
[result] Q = 1.27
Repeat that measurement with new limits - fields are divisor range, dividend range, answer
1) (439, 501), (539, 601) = 1.12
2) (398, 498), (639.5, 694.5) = 1.32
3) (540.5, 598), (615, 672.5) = 1.31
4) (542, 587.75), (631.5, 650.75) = 1.30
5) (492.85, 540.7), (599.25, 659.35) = 1.31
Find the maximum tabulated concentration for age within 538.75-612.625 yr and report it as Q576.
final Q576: 2.613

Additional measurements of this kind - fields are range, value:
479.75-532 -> 2.25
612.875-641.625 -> 2.788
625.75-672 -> 3.277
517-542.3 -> 2.232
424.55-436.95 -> 2.777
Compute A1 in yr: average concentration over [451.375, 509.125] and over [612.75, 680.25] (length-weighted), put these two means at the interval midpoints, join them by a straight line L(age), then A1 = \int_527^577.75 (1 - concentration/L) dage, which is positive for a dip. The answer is 6.9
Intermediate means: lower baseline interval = 2.13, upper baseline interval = 2.9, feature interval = 2.13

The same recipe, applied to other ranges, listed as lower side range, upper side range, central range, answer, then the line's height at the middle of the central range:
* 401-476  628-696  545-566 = 4.1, 2.67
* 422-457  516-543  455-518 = -3.9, 2.02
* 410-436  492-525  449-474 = 4.1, 2.48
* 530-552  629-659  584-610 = 1.4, 2.54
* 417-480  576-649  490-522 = 3.2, 2.29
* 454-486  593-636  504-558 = 5.7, 2.37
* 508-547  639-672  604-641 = 2.0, 2.79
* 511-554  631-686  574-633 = 3.4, 2.61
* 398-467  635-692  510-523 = 2.8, 2.59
